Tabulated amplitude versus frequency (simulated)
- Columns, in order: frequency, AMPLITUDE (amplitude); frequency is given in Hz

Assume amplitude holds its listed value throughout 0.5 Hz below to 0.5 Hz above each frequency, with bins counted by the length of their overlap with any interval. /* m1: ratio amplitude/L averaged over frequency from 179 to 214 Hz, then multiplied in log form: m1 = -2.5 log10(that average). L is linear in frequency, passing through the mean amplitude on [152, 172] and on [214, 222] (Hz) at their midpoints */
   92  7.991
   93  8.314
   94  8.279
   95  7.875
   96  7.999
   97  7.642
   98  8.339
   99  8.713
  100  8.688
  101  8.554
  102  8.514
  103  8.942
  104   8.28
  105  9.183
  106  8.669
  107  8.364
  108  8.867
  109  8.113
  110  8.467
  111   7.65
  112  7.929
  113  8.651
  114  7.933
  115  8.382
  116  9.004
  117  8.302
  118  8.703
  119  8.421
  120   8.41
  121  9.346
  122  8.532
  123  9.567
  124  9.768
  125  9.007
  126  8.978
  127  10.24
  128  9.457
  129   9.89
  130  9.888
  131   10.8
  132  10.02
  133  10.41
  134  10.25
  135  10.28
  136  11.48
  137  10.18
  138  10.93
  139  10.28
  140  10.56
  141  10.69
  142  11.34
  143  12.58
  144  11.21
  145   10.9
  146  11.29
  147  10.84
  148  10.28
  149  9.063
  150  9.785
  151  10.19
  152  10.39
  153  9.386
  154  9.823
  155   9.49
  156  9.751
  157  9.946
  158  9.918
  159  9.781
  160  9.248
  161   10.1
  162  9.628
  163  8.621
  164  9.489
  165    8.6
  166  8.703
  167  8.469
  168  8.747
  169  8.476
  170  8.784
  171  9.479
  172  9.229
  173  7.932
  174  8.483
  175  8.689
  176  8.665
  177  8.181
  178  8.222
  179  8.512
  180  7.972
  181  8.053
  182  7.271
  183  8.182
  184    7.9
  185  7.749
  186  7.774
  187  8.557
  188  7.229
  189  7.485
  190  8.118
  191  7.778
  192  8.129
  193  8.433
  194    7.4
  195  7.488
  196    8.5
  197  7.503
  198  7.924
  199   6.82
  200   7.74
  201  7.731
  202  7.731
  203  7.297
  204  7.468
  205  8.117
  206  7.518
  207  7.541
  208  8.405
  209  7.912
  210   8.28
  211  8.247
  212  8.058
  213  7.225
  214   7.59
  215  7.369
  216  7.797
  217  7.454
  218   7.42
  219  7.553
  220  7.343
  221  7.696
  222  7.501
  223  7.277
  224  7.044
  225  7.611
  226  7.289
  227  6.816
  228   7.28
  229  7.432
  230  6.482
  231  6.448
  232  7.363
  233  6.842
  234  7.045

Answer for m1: 0.052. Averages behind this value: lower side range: 9.31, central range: 7.82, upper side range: 7.52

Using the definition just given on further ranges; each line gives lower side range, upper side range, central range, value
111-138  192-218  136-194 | -0.078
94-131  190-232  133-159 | -0.242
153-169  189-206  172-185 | 0.049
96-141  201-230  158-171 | -0.087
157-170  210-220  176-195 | 0.075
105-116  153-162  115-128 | -0.039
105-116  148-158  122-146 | -0.133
